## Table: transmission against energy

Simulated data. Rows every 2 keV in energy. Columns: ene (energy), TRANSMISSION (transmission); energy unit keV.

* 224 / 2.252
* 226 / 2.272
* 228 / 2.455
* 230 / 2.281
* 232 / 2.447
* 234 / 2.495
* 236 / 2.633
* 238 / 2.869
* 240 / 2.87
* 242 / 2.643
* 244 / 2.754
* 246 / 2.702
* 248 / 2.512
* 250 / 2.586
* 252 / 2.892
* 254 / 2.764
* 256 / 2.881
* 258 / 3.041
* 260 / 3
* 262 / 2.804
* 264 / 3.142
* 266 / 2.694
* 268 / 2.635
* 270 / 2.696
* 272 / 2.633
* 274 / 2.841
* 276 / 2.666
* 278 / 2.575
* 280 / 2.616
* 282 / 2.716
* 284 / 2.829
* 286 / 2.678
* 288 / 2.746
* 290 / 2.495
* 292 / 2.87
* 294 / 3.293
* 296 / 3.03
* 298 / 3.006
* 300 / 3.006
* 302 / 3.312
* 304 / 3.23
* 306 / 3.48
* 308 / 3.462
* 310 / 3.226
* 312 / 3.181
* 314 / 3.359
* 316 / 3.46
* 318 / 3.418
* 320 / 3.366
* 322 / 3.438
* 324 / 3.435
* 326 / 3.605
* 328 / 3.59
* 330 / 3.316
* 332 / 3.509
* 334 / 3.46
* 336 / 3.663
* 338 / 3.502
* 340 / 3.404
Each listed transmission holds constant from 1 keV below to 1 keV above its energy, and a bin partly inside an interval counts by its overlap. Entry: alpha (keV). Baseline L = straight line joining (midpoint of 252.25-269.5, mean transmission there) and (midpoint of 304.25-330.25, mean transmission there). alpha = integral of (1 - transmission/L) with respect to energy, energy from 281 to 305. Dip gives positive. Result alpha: 1.8 keV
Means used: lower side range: 2.87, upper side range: 3.41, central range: 2.93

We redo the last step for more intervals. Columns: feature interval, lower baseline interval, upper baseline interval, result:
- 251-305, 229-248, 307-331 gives 2.67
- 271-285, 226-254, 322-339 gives 1.38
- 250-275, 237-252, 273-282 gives -1.19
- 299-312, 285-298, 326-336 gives -0.79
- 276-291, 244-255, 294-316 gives 1.81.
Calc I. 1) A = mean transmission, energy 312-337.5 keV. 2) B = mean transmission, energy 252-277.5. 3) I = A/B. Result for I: 1.23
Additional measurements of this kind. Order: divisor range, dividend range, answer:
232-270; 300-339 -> 1.23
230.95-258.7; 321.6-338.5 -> 1.29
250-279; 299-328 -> 1.20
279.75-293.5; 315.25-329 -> 1.27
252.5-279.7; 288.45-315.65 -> 1.13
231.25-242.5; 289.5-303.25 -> 1.13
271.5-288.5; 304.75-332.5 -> 1.26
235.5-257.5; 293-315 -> 1.18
